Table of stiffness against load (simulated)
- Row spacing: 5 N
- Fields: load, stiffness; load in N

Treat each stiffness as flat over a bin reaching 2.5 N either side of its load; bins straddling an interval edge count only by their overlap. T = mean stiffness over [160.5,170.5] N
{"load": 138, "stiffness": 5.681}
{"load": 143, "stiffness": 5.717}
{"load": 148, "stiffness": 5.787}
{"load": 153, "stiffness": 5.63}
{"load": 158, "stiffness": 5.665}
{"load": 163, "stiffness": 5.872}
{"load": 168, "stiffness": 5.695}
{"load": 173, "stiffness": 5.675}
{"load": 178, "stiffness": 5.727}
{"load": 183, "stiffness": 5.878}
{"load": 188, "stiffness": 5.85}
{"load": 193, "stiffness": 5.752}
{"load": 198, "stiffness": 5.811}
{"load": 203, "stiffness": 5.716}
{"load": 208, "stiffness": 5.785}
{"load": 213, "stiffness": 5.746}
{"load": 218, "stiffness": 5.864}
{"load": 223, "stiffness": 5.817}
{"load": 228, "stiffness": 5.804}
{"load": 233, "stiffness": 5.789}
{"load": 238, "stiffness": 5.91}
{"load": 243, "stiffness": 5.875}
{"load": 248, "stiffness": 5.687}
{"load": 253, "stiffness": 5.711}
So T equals 5.78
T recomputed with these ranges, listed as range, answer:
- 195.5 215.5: 5.76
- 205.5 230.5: 5.8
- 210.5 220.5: 5.81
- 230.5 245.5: 5.86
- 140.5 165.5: 5.73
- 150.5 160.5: 5.65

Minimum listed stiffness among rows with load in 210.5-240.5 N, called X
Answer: 5.746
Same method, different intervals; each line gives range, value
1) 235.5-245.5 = 5.875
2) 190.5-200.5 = 5.752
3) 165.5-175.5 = 5.675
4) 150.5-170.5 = 5.63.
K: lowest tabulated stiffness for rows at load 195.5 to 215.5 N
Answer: 5.716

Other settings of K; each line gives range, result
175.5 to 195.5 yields 5.727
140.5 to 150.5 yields 5.717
